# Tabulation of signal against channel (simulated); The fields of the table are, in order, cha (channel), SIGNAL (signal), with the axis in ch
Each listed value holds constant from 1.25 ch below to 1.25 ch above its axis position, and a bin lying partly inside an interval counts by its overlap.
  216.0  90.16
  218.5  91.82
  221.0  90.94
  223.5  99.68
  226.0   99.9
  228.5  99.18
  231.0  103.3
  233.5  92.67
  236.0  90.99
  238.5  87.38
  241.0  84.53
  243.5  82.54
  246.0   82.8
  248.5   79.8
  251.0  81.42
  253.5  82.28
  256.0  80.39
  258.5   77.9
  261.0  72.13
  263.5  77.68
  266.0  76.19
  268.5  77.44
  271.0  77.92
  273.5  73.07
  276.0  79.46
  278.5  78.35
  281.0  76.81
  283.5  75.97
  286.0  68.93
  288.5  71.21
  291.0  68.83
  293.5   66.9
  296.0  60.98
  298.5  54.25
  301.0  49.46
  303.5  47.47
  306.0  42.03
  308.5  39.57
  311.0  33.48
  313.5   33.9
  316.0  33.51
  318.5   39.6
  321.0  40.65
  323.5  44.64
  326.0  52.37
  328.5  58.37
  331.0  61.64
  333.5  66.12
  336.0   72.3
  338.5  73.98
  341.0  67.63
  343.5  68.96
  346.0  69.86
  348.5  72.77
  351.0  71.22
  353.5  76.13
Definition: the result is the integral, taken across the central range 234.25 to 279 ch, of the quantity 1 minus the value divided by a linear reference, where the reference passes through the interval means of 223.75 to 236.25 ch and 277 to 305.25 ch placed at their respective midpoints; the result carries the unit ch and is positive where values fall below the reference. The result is 1.6 ch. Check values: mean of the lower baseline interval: 97.9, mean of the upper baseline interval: 65.1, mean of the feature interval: 80.3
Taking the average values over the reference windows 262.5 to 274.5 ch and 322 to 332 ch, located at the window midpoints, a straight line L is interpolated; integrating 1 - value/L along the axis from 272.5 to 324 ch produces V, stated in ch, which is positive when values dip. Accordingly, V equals 7.62 ch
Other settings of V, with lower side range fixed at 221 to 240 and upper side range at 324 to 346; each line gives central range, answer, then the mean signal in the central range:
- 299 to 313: 5.9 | 42.6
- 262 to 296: 3.1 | 74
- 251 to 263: 1.3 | 78.5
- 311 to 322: 5.3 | 36.4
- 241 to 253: 1.2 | 82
